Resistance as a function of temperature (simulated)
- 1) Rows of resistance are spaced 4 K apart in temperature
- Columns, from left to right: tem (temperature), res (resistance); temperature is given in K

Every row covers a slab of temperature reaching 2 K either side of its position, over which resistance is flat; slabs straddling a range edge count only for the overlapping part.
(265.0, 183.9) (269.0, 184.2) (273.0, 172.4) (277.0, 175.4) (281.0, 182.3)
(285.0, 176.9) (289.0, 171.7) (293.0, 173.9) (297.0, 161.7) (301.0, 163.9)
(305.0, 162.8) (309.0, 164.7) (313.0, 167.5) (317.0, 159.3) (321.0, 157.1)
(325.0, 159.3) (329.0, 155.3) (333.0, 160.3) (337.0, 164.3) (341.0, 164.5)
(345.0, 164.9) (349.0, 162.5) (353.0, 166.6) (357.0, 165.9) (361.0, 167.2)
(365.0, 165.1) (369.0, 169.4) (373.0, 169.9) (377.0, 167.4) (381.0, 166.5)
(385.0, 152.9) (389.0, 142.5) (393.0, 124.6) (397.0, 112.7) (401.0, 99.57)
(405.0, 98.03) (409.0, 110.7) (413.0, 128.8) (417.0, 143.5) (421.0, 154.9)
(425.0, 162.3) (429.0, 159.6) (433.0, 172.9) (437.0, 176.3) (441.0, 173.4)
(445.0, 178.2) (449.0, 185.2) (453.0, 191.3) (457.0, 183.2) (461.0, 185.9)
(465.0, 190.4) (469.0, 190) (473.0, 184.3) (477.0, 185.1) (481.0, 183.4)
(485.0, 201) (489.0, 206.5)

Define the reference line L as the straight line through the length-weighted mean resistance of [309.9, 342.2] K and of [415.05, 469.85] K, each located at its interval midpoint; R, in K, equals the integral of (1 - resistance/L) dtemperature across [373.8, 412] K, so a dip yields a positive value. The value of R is 8.34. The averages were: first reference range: 161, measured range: 132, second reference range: 175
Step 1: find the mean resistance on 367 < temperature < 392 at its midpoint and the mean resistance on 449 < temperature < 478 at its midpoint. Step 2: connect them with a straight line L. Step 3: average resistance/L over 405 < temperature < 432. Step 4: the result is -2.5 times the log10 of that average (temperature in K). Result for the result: 0.22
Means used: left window 160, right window 187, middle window 141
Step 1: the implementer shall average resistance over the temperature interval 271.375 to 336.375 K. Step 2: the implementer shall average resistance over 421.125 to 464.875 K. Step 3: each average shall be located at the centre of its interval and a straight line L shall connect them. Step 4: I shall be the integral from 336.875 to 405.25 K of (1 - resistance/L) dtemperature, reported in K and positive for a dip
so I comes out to 7.5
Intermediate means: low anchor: 166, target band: 152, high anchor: 176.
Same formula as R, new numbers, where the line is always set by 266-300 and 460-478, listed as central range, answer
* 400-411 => 4.8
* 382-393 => 2.2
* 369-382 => 0.9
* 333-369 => 2.9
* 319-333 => 1.6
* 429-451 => 1.2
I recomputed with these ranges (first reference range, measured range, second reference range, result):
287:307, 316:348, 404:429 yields -0.6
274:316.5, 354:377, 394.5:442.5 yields -2.2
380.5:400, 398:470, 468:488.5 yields 2.2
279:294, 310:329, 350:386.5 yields 1.3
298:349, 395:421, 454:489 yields 8.6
